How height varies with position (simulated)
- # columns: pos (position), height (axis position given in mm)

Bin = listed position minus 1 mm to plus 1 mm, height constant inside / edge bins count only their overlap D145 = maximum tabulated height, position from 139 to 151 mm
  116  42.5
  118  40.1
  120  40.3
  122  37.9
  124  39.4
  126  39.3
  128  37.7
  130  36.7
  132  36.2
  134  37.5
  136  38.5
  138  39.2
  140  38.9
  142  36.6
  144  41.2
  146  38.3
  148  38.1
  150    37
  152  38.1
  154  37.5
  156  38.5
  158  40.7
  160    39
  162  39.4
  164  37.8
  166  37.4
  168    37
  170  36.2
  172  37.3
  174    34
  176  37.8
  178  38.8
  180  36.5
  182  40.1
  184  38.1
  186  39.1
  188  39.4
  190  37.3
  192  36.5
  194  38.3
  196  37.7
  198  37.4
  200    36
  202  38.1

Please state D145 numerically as 41.2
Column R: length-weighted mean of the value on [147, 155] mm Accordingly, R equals 37.7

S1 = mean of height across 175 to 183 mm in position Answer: 38.3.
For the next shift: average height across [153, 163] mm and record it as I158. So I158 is 39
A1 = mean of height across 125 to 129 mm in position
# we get 38.5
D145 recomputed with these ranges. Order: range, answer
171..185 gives 40.1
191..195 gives 38.3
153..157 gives 38.5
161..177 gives 39.4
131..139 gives 39.2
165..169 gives 37.4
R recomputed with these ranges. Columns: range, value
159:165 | 38.7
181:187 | 39.1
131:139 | 37.9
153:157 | 38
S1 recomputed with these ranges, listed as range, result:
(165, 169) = 37.2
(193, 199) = 37.8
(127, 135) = 37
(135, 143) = 38.3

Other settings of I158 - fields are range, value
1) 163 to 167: 37.6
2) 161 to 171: 37.6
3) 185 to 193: 38.1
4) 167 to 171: 36.6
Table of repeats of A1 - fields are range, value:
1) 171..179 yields 37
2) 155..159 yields 39.6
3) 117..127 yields 39.4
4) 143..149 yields 39.2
